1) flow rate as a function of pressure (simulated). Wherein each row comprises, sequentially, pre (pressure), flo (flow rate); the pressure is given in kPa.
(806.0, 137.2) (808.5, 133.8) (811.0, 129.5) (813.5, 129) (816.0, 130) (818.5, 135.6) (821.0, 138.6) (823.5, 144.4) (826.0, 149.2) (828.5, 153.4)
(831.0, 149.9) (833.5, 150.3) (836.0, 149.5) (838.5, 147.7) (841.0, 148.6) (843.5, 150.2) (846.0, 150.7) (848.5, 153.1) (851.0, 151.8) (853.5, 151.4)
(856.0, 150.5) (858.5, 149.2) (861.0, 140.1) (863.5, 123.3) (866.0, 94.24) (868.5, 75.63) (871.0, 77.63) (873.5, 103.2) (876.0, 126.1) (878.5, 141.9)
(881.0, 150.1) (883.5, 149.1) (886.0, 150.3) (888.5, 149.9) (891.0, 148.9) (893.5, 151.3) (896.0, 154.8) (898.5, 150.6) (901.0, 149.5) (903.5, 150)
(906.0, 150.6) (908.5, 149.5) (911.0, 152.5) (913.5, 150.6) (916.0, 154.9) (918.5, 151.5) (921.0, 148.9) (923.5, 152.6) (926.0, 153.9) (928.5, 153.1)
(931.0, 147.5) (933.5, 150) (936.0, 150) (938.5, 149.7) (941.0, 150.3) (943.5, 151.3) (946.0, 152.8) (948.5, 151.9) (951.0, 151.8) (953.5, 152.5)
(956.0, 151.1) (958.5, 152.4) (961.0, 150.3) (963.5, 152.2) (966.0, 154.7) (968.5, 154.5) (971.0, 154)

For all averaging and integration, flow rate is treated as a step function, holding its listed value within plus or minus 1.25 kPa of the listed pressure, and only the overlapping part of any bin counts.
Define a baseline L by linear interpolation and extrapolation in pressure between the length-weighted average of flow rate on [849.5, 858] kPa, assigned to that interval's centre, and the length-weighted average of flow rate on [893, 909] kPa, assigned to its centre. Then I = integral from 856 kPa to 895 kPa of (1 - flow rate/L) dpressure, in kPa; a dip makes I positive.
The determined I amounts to 5.5 kPa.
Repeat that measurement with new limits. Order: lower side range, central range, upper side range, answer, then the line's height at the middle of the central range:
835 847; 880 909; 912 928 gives 0.15 kPa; 151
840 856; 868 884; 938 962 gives 3.49 kPa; 151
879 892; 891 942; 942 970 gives -0.16 kPa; 151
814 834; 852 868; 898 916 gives 1.54 kPa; 146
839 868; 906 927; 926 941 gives -0.48 kPa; 148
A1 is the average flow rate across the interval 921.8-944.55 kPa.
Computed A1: 151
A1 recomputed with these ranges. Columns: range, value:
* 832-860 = 150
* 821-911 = 141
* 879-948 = 151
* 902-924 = 151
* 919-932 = 151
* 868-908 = 138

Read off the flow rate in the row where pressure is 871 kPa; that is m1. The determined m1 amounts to 77.63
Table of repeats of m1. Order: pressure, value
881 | 150.1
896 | 154.8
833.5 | 150.3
